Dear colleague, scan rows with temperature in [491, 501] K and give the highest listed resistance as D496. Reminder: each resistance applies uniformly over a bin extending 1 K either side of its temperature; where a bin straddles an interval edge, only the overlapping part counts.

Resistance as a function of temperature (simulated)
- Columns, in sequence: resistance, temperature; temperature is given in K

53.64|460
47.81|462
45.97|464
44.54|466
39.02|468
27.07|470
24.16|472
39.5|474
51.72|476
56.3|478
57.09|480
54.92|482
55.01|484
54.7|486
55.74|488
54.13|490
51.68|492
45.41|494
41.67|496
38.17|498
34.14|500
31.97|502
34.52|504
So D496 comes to 51.68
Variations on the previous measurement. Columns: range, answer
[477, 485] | 57.09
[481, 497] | 55.74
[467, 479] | 56.3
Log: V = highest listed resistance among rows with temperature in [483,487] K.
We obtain 55.01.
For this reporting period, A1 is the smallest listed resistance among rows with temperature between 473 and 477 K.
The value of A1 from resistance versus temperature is 39.5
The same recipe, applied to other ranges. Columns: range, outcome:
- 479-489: 54.7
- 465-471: 27.07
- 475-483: 51.72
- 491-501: 34.14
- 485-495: 45.41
